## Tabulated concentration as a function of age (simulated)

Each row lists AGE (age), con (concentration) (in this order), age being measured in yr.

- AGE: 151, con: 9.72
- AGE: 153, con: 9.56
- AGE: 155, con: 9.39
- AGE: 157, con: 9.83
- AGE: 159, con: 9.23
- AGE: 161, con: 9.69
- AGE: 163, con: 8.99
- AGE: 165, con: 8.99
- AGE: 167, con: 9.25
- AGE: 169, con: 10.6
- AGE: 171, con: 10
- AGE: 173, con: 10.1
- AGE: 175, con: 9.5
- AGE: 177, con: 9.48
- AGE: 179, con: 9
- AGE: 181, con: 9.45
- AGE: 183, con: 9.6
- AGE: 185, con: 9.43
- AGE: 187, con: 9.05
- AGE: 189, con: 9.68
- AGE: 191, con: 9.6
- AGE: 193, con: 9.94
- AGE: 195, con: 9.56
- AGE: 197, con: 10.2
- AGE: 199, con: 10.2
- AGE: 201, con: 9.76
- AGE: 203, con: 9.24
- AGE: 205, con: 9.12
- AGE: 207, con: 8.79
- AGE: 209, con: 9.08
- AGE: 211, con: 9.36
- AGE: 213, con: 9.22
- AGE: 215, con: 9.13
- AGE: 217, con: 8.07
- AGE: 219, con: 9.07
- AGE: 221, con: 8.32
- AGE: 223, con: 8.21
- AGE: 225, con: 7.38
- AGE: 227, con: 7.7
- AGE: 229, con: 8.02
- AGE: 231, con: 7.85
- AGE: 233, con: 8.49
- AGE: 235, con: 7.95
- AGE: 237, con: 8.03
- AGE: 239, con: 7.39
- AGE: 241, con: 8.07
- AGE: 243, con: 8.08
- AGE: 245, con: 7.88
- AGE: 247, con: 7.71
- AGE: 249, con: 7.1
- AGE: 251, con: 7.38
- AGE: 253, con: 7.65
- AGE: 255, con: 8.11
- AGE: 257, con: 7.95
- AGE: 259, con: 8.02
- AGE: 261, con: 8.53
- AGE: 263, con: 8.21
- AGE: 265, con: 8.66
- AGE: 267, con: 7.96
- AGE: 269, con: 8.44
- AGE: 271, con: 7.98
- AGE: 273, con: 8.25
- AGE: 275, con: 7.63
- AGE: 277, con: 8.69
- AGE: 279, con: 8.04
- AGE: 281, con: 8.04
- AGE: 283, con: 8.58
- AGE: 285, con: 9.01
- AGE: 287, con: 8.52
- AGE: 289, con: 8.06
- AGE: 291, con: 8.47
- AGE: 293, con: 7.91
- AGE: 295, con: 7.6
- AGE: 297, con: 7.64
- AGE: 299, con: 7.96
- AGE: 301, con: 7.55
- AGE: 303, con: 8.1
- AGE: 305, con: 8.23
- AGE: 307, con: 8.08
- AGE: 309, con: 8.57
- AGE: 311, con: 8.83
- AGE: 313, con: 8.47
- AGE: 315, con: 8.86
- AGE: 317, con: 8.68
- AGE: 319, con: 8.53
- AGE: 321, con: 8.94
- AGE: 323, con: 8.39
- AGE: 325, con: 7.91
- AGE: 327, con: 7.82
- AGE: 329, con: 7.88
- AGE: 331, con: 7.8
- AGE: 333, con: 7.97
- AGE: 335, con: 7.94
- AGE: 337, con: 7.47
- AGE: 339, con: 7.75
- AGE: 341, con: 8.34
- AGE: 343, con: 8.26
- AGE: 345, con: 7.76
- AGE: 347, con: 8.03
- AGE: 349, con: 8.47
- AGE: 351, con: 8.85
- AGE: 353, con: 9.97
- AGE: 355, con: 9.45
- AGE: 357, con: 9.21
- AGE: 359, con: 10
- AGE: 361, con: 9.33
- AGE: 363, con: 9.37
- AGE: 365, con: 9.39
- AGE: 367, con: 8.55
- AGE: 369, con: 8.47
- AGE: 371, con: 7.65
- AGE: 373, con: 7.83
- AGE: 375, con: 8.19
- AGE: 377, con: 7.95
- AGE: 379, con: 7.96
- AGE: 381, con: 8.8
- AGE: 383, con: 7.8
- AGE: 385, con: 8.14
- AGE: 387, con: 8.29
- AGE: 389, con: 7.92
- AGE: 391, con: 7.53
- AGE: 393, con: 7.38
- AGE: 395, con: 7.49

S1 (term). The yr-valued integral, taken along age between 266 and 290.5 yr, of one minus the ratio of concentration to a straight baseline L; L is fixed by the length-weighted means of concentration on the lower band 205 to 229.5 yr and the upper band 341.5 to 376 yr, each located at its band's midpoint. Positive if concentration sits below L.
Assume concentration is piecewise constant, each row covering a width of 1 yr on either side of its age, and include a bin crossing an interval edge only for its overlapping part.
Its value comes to 1.1 yr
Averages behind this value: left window 8.56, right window 8.75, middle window 8.27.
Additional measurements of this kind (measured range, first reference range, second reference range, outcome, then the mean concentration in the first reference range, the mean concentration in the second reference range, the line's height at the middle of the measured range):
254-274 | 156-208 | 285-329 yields 1.12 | 9.55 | 8.25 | 8.7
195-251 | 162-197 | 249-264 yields 1.00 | 9.56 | 7.92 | 8.63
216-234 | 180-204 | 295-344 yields 2.21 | 9.64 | 8.15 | 9.26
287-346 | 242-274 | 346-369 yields 3.50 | 7.99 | 9.12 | 8.65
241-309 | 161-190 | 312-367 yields 6.53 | 9.51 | 8.55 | 8.93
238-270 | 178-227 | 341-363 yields 3.98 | 9.16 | 8.93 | 9.08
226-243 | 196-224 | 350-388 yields 2.09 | 9.13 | 8.69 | 9.06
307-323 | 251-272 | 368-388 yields -1.04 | 8.11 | 8.11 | 8.11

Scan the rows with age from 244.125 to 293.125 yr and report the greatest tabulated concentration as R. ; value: 9.01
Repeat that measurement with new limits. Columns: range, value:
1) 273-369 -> 10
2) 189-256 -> 10.2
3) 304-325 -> 8.94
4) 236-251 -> 8.08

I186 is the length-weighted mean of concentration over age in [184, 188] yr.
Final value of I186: 9.24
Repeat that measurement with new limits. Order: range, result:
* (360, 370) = 9.02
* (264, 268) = 8.31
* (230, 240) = 7.94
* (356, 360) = 9.61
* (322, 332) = 7.96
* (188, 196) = 9.7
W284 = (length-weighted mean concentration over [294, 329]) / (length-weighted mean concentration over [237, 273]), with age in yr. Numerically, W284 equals 1.0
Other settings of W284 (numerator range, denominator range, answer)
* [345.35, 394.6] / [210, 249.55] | 1.04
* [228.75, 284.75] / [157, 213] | 0.84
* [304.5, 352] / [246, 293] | 1.01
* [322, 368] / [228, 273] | 1.07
